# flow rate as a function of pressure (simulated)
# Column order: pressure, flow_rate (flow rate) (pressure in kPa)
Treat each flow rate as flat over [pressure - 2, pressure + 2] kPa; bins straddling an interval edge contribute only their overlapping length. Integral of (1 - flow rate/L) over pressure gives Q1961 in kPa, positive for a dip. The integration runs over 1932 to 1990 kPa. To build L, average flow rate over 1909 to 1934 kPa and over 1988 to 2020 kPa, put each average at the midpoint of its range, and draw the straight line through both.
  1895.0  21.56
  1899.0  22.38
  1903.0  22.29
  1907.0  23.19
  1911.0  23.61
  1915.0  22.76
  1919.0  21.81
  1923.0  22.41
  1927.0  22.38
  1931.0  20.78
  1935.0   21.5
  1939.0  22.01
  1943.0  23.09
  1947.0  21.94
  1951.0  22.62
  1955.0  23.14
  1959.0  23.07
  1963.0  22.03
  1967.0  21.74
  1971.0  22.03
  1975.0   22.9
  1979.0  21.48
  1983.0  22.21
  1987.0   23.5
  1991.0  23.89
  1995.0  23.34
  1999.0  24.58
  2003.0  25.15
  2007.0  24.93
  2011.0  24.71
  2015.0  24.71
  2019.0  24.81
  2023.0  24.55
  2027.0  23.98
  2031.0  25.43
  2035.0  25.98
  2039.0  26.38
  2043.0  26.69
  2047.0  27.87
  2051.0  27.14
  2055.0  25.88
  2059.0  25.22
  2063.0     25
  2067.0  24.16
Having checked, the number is 2.3 kPa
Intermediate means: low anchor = 22.3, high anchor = 24.5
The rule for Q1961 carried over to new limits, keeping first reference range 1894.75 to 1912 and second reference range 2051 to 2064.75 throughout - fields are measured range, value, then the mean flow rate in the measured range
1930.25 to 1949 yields 1.1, 21.9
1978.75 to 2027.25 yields 1.0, 24.1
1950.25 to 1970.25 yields 1.1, 22.5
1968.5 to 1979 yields 0.8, 22.2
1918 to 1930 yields 0.5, 22.1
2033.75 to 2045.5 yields -0.5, 26.4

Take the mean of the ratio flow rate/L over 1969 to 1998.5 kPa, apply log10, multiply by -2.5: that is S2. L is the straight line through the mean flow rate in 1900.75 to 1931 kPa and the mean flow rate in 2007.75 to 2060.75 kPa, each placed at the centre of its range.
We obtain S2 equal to 0.07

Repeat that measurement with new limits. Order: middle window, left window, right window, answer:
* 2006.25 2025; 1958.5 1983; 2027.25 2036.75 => -0.01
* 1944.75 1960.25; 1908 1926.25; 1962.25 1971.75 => -0.03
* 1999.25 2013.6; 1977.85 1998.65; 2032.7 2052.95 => -0.03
